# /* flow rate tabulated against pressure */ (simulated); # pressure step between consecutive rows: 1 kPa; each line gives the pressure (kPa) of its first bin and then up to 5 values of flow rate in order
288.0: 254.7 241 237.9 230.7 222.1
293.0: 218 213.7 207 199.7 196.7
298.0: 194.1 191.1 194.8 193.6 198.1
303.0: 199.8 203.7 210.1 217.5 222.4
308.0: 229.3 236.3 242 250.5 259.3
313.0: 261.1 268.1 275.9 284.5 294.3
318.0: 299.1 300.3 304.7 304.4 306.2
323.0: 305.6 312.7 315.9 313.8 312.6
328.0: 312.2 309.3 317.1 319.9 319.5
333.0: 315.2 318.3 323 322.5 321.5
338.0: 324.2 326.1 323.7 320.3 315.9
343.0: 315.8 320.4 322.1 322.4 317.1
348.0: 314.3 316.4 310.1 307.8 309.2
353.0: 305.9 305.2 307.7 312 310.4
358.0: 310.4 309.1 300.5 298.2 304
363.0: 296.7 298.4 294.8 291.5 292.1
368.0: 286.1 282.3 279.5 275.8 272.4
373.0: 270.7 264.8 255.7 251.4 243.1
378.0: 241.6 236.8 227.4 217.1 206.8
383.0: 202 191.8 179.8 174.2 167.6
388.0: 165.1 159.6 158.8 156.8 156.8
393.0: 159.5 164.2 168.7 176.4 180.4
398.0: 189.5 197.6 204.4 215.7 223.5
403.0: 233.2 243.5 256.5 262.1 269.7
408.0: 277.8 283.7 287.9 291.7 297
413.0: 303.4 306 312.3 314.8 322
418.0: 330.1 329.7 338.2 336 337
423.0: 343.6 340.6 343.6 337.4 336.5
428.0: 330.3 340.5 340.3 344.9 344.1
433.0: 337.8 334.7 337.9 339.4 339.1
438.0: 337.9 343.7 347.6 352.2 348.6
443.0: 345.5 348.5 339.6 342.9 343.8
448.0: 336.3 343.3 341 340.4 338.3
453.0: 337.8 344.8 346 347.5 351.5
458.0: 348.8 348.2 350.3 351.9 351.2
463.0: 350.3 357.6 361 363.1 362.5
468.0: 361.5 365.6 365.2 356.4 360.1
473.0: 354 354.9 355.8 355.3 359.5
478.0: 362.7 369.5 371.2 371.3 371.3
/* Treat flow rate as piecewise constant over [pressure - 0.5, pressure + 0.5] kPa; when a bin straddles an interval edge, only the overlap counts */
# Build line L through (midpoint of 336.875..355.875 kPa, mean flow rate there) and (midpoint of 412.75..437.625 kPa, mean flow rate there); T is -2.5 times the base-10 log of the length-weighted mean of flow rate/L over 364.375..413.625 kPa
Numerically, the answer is 0.37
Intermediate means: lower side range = 316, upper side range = 333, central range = 231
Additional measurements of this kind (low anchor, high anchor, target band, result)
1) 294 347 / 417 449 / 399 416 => 0.220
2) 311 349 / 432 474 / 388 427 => 0.281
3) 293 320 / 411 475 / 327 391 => -0.031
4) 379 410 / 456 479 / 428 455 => -0.136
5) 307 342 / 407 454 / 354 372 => 0.047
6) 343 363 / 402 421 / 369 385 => 0.245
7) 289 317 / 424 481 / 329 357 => -0.220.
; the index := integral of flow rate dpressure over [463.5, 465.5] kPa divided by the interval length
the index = 359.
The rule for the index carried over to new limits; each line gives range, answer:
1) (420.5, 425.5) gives 340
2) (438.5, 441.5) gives 348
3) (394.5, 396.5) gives 173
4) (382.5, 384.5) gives 197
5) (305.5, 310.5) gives 230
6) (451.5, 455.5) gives 342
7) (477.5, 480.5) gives 368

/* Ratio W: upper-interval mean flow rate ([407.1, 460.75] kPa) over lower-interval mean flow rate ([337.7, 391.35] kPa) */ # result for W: 1.23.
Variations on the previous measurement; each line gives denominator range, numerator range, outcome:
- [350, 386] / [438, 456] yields 1.26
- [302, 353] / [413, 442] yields 1.15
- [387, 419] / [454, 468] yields 1.50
